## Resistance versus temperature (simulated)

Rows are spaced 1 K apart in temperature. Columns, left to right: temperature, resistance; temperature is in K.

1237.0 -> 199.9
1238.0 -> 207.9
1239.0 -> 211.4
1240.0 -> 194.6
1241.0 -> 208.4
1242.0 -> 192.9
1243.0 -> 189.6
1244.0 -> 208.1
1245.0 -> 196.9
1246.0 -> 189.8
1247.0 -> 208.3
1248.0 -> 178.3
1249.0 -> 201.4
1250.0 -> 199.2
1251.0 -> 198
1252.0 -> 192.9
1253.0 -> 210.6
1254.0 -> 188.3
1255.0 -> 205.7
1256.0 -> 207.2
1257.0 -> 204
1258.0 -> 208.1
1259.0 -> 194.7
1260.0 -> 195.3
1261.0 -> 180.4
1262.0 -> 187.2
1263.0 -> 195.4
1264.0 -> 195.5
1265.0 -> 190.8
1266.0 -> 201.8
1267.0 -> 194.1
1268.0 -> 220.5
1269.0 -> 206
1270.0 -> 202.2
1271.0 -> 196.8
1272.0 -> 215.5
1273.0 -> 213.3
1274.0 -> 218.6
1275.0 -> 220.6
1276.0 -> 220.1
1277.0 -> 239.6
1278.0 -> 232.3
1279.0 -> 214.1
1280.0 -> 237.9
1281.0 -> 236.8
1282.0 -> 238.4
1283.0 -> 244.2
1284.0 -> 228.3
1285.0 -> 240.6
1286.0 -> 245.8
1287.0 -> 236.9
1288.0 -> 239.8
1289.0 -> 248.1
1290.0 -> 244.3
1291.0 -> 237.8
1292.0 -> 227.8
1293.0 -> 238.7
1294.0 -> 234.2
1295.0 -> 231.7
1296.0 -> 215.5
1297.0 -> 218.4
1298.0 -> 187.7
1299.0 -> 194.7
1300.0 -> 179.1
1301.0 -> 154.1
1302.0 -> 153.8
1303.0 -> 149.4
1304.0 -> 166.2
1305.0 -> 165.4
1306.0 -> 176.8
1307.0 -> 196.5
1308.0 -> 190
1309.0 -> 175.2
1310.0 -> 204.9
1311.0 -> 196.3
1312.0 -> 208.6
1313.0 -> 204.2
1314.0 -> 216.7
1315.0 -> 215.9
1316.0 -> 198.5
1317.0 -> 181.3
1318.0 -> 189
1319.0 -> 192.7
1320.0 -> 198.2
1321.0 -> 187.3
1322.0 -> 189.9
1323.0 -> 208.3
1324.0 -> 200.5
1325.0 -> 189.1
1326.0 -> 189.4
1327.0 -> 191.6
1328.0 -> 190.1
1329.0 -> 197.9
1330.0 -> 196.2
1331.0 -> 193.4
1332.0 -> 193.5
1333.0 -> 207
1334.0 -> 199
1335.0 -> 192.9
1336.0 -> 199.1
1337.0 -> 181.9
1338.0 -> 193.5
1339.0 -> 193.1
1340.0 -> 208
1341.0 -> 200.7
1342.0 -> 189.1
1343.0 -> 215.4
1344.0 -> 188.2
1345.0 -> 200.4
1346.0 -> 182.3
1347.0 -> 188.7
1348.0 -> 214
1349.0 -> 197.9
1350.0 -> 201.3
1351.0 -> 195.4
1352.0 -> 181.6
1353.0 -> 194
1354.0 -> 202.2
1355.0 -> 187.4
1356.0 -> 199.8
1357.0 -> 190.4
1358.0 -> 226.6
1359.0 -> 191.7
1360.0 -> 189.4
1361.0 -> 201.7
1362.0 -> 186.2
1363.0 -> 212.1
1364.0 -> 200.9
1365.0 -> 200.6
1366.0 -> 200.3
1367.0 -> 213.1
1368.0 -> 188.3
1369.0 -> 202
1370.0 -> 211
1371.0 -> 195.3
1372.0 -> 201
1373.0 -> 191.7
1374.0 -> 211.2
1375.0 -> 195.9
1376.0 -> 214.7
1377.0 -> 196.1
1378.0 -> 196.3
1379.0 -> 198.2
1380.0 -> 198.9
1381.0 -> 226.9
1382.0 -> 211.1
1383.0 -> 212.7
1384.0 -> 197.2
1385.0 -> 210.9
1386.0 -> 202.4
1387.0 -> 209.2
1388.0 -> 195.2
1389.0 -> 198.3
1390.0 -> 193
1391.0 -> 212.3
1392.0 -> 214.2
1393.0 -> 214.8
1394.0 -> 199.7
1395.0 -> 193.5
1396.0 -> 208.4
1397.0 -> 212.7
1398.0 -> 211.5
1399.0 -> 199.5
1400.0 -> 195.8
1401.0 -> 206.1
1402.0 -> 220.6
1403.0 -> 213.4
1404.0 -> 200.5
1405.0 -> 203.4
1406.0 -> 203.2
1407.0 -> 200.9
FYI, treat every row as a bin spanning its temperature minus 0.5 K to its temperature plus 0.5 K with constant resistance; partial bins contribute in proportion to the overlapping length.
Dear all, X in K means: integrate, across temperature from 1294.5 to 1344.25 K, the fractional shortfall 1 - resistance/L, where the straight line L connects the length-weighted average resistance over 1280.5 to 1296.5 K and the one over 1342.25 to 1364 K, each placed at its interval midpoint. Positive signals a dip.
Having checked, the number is 5.6 K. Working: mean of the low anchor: 237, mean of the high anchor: 197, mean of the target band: 193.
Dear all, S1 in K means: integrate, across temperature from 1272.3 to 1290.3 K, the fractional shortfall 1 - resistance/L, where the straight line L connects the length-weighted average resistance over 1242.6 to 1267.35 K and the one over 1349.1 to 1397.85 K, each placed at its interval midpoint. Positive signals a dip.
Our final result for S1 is -3.2 K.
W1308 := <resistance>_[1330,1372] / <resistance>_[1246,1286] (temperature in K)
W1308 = 0.94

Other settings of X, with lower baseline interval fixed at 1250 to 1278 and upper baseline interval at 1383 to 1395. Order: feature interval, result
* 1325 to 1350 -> 1.0 K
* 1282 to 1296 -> -2.3 K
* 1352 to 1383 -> 0.5 K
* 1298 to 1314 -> 1.7 K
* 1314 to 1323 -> 0.4 K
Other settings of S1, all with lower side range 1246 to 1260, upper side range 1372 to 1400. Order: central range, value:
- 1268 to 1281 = -1.22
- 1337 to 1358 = 0.66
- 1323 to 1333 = 0.36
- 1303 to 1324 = 0.98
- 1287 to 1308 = -0.27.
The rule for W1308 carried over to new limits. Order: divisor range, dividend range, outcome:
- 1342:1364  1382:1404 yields 1.04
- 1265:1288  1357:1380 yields 0.90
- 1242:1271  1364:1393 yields 1.03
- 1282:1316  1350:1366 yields 0.95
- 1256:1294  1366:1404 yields 0.94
